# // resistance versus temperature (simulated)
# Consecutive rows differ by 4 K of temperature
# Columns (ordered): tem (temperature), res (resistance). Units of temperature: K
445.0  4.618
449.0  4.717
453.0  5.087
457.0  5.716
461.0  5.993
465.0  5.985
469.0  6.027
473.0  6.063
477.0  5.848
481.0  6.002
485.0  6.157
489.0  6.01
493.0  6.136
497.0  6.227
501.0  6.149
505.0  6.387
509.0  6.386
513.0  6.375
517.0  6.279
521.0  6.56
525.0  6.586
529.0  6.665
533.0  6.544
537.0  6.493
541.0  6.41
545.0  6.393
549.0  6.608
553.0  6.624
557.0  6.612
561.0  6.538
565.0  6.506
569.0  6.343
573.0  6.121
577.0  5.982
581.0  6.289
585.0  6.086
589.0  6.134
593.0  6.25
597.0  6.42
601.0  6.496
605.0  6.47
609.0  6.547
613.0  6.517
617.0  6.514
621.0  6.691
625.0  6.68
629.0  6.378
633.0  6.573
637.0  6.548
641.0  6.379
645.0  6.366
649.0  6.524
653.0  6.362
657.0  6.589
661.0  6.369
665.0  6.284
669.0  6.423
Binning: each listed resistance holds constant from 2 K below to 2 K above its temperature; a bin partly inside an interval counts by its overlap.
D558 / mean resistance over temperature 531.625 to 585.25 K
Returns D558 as 6.4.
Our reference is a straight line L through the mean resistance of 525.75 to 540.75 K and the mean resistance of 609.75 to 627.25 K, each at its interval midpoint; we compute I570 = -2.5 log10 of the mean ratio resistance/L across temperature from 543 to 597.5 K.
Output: 0.04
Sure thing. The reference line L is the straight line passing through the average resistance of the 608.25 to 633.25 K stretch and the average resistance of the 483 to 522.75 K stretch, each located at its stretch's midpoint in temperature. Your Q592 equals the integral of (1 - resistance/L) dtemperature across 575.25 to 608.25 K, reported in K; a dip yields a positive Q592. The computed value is 1.1 K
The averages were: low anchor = 6.26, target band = 6.28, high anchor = 6.56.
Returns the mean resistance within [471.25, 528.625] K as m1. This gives 6.24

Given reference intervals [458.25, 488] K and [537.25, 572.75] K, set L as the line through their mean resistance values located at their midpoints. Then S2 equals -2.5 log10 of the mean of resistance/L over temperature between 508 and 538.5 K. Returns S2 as -0.03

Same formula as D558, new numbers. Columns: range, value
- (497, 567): 6.47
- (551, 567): 6.57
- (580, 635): 6.43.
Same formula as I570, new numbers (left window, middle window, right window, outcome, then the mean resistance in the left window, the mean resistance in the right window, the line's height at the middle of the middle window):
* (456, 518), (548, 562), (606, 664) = -0.05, 6.11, 6.5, 6.29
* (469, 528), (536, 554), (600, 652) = -0.03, 6.23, 6.51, 6.33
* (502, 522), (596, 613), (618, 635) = 0.01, 6.38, 6.58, 6.54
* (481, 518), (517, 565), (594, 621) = -0.04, 6.22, 6.5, 6.33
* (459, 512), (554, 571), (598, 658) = -0.03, 6.11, 6.51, 6.32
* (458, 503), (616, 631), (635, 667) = -0.03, 6.05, 6.43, 6.37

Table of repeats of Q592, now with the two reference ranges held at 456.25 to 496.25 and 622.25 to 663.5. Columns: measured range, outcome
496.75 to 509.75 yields -0.4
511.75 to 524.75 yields -0.6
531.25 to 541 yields -0.5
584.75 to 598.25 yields 0.2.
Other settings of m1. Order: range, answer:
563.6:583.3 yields 6.24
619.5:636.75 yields 6.57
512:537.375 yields 6.51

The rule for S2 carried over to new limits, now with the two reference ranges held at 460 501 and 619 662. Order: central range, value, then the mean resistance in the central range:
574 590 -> 0.04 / 6.12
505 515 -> -0.04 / 6.38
